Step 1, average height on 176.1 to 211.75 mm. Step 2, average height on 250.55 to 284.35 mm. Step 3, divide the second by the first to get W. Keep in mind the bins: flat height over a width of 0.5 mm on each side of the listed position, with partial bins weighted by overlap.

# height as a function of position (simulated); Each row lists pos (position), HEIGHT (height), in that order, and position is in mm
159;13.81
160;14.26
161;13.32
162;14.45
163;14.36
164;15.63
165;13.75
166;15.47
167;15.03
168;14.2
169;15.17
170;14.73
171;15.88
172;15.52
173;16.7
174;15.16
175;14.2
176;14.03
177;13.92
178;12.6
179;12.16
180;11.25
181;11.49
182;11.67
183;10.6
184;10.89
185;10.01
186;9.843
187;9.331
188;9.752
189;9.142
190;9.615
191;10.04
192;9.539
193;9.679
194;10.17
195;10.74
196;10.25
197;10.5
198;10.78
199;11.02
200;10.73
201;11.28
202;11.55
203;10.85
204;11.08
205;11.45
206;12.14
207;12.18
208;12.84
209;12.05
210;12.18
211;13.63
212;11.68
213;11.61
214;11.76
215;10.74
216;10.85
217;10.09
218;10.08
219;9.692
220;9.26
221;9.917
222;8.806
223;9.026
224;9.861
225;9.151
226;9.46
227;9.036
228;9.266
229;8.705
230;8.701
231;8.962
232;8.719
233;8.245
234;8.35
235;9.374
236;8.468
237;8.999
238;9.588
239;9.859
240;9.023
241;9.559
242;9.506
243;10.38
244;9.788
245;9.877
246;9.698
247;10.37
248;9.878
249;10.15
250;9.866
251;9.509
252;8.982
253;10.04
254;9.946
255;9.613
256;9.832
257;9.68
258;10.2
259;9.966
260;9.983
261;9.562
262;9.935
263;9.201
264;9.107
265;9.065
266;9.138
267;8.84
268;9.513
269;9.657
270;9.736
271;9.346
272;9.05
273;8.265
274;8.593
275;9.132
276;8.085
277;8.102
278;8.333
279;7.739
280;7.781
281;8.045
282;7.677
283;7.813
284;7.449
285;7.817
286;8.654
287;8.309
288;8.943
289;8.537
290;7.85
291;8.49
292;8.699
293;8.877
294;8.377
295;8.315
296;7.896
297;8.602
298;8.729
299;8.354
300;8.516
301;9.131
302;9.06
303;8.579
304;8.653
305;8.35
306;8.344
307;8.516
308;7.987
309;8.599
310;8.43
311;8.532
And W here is 0.8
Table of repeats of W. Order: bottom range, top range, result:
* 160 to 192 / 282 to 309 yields 0.65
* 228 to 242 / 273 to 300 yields 0.92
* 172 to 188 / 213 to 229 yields 0.80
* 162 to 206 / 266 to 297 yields 0.70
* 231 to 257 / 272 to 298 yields 0.87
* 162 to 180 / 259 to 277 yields 0.63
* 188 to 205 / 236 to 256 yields 0.93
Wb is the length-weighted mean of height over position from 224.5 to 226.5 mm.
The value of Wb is 9.31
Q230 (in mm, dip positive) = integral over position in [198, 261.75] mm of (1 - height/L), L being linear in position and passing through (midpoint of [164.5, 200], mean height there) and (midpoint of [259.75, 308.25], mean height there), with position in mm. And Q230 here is 2.26 mm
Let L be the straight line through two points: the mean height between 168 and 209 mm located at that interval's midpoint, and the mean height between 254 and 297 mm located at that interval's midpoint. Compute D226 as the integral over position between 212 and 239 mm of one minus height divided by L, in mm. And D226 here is 2.6 mm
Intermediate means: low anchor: 11.8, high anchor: 8.8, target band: 9.54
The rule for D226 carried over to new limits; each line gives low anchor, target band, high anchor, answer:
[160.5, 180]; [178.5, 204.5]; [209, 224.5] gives 4.41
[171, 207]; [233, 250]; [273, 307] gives 0.57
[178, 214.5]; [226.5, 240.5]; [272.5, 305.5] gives 1.39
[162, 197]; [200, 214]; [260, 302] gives -0.55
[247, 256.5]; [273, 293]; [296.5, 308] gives 1.80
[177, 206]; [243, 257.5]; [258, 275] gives -0.28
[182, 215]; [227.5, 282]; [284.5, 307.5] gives 1.63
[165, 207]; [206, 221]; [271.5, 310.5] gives -0.36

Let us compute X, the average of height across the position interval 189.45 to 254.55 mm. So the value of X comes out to 10.1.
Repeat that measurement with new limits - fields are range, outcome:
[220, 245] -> 9.21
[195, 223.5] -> 11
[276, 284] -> 7.91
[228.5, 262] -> 9.5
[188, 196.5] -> 9.89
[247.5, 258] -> 9.77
